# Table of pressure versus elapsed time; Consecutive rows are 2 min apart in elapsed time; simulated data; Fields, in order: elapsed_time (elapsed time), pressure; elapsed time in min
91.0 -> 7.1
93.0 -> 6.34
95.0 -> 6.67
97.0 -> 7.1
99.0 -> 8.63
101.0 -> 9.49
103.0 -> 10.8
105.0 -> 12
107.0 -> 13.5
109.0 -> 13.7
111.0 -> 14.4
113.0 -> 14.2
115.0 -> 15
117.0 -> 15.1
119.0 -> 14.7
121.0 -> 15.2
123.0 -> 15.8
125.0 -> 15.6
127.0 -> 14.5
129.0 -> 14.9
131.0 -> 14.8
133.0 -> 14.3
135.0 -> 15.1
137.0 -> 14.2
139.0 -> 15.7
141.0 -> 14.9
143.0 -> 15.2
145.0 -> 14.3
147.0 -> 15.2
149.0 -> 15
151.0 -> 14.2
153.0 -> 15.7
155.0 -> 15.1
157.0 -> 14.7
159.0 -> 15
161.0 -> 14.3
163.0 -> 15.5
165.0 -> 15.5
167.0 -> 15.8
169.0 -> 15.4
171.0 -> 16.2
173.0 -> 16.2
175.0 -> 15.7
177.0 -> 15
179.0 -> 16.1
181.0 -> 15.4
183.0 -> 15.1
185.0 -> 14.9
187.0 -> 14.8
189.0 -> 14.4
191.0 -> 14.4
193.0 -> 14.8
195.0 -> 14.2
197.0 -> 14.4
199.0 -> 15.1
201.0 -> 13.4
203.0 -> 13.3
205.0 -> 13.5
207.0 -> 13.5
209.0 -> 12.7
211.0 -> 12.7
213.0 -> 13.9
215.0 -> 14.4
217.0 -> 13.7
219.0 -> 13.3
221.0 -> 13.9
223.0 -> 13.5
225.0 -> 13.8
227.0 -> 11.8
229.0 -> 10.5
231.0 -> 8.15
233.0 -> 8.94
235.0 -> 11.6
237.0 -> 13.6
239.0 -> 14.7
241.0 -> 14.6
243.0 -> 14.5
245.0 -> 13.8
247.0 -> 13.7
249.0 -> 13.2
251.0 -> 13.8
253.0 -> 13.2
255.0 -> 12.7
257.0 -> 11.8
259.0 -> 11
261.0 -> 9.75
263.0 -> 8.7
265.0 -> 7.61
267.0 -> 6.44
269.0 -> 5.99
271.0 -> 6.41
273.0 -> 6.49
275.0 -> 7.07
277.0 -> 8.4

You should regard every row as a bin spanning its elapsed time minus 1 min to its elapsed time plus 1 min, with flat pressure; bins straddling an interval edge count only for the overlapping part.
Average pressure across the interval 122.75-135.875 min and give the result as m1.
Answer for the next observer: 15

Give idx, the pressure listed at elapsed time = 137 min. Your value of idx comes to 14.2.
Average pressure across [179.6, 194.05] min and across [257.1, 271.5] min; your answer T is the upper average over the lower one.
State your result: 0.56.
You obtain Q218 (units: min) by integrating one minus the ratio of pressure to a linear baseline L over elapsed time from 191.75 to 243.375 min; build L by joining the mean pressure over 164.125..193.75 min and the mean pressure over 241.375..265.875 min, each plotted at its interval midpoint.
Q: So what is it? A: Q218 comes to 1.8 min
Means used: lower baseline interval 15.3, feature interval 13.2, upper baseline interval 12.1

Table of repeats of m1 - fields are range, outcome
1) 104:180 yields 14.9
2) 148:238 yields 14.1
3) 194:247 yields 13.1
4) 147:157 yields 15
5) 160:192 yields 15.3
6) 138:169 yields 15.1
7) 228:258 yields 12.6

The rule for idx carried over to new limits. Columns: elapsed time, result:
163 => 15.5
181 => 15.4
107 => 13.5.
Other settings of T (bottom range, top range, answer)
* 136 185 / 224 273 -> 0.73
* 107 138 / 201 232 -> 0.87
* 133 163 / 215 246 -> 0.86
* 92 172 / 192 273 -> 0.88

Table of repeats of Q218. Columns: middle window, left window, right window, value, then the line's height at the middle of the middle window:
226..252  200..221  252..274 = -3.6 min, 11.1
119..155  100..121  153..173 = -1.5 min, 14.4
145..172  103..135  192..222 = -2.0 min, 14.1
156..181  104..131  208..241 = -3.4 min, 13.6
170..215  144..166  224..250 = -2.2 min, 13.8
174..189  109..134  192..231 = -1.5 min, 13.8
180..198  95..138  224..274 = -3.9 min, 12.1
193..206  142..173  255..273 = -1.5 min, 12.6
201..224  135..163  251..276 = -3.5 min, 11.7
